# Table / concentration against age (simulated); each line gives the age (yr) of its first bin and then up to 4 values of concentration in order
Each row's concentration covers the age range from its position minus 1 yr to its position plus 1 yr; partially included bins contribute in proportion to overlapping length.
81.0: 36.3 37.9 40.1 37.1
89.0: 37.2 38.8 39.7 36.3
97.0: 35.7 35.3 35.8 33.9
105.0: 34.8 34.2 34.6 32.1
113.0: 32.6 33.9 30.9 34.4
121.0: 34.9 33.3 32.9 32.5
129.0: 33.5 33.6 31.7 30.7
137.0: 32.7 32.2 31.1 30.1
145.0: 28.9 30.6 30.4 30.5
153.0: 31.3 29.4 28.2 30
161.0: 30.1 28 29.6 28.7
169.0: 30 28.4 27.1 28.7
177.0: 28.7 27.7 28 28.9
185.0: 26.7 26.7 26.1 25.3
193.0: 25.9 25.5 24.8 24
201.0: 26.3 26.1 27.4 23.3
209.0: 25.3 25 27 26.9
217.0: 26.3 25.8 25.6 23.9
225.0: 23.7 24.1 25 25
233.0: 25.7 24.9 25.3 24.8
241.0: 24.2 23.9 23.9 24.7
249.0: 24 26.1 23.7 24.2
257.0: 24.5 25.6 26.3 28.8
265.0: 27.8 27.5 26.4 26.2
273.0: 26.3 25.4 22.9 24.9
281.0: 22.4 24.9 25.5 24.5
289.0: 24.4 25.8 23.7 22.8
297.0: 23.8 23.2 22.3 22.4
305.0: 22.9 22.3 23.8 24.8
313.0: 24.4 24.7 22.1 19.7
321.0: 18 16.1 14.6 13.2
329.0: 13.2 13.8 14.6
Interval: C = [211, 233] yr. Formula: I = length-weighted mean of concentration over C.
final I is 25.3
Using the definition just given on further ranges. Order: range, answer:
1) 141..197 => 28.5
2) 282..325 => 22.8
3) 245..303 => 24.9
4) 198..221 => 25.8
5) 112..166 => 31.4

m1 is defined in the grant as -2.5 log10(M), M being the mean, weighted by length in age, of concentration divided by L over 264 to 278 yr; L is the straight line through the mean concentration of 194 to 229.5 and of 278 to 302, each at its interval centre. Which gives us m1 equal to -0.07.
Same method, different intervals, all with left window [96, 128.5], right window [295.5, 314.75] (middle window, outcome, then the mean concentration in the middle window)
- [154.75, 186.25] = 0.076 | 28.6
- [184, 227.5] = 0.129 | 25.5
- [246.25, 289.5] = 0.002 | 25.3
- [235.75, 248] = 0.099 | 24.5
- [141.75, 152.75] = 0.061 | 30.2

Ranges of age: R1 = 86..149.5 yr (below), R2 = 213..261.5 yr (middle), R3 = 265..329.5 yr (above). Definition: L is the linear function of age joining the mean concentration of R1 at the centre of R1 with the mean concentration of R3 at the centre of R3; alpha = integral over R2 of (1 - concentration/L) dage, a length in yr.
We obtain 2.7 yr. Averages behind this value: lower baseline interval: 33.7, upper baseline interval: 22.8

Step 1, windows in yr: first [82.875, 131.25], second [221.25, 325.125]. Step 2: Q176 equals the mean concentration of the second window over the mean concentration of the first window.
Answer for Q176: 0.69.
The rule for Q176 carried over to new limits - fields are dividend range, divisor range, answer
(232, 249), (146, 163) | 0.82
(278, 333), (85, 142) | 0.63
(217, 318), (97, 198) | 0.81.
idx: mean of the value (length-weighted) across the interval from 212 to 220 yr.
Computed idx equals 26.5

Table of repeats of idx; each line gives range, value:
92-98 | 37.2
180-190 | 27.3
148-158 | 30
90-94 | 39.2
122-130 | 33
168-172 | 29.2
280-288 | 24.3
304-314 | 23.6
